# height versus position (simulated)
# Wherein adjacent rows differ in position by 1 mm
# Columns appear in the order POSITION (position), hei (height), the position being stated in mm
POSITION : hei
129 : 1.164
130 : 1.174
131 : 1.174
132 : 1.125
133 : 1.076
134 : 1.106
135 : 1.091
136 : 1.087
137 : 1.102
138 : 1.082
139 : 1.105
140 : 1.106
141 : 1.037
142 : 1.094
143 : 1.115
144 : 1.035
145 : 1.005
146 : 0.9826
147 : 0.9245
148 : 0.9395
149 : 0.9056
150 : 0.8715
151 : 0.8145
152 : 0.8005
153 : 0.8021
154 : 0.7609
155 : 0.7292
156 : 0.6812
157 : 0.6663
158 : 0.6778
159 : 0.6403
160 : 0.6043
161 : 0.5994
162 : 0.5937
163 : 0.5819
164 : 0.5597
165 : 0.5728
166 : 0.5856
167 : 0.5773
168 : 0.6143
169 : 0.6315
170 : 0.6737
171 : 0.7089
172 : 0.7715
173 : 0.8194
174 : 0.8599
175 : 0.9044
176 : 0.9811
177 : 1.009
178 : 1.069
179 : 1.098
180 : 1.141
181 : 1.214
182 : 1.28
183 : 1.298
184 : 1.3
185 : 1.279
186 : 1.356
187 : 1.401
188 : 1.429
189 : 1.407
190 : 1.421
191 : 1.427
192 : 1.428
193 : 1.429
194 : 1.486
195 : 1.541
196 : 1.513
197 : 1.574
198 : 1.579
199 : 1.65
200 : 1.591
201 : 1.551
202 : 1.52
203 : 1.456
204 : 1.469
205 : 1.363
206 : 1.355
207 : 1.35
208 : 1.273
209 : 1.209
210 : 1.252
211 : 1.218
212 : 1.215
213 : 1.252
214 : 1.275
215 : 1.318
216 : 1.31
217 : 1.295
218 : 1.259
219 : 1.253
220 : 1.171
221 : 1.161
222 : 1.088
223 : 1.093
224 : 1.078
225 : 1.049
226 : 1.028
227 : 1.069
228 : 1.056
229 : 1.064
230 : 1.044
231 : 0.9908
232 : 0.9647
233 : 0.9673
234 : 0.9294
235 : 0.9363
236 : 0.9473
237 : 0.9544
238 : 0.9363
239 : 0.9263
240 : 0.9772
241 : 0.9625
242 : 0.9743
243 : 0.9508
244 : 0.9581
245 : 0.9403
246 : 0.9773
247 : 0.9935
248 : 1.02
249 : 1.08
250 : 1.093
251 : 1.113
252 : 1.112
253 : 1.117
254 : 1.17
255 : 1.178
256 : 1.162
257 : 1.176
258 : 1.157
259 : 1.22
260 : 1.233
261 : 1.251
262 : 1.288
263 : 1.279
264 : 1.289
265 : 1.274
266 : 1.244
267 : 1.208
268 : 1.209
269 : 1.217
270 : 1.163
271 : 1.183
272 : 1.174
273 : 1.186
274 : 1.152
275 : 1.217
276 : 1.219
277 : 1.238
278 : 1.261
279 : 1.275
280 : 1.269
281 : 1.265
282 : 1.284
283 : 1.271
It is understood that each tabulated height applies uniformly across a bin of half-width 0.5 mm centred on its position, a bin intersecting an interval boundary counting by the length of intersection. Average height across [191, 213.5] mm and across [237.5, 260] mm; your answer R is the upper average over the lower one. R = 0.7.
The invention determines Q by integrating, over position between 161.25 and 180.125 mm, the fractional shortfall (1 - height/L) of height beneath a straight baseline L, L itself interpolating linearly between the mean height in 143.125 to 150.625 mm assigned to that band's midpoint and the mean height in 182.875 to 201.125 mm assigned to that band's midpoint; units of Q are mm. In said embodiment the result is 7.1 mm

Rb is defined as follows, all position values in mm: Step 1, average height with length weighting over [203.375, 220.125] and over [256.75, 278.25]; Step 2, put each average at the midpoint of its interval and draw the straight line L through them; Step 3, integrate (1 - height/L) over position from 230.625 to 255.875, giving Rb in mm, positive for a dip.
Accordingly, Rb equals 4.85 mm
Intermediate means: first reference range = 1.29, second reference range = 1.22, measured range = 1.01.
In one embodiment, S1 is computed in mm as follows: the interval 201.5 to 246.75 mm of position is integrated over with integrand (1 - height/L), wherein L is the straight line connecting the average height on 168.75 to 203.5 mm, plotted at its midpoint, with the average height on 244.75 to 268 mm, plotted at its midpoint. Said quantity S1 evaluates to 2.9 mm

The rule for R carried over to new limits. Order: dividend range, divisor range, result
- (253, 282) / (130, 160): 1.29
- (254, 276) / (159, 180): 1.62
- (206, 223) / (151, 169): 1.90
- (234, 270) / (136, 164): 1.28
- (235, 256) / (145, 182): 1.28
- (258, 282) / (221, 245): 1.23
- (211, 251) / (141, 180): 1.33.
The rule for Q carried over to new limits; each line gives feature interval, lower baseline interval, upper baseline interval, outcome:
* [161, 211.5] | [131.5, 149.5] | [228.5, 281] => -3.9 mm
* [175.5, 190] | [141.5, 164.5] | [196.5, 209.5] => -0.5 mm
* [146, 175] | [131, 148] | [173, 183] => 9.3 mm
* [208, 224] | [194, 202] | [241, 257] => 1.9 mm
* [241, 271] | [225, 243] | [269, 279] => -0.8 mm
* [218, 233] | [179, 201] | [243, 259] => 1.7 mm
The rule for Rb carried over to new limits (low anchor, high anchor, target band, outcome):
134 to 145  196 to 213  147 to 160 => 4.3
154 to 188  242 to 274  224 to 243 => 1.4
